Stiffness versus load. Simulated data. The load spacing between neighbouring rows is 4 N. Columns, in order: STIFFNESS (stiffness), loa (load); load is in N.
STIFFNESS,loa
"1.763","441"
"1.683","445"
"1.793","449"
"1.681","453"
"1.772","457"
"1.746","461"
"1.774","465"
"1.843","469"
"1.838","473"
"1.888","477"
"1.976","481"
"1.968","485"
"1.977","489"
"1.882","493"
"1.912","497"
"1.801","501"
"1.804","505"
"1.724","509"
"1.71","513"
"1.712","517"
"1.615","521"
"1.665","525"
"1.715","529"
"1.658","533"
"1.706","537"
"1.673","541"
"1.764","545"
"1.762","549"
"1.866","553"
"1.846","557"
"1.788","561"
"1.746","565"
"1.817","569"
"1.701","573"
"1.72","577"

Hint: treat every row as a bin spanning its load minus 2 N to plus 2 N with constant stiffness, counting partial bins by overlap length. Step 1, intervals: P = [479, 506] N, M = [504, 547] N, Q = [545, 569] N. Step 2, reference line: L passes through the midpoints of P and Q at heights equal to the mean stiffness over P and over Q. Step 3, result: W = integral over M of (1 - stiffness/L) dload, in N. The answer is 3.48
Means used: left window 1.91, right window 1.8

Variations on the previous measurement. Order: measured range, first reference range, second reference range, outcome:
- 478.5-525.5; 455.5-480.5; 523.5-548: -1.5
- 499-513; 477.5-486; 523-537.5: 0.4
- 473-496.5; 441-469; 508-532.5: -2.8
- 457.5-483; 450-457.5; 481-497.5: -0.2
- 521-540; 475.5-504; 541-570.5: 1.6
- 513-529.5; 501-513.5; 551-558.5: 1.0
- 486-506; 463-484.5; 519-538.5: -1.0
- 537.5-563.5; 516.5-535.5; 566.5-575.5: -0.9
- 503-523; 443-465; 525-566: 0.4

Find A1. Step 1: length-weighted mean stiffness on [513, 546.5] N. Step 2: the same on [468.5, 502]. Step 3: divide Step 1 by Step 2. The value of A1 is 0.89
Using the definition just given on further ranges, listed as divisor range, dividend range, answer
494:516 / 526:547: 0.95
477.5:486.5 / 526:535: 0.86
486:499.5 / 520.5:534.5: 0.87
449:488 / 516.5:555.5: 0.94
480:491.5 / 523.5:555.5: 0.88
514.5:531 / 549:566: 1.08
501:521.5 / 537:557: 1.02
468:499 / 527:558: 0.91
